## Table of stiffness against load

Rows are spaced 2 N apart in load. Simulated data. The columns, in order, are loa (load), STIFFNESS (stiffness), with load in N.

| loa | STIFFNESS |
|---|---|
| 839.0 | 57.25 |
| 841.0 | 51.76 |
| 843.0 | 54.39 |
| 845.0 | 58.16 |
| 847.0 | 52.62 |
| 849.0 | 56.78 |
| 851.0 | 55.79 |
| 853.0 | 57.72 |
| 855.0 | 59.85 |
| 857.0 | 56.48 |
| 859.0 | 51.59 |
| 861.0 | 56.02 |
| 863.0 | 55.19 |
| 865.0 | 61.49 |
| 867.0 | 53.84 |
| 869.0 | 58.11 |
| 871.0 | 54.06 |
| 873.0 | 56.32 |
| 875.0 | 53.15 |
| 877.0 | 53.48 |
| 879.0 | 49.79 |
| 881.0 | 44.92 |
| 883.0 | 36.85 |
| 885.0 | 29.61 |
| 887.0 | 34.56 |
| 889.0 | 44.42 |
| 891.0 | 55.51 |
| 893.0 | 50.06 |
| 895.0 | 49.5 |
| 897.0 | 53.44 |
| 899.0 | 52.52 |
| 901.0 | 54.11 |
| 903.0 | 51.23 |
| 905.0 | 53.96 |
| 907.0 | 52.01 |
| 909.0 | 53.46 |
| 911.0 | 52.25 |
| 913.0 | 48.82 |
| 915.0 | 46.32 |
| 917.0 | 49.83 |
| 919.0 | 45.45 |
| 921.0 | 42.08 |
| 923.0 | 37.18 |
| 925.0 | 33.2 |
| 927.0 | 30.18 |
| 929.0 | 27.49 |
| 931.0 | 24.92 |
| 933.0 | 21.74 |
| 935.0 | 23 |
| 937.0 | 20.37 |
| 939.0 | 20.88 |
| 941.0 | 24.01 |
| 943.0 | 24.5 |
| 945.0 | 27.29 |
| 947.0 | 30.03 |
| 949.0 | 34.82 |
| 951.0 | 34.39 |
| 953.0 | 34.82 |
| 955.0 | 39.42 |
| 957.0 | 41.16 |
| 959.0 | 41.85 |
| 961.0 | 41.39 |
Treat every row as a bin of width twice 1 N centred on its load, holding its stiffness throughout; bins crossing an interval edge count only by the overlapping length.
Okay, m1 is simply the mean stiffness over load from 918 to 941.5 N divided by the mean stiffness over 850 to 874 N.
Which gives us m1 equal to 0.52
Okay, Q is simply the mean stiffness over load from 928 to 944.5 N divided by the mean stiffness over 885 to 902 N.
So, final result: 0.5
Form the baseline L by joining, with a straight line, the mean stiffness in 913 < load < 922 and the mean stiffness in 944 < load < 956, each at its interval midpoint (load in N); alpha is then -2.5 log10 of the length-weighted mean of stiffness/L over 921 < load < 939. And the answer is 0.443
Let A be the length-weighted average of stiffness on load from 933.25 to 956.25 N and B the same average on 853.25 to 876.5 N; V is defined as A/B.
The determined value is 0.5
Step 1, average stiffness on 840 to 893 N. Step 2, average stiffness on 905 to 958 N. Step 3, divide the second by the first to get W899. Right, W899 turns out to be 0.69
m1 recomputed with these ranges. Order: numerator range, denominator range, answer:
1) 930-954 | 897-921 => 0.53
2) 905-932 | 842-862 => 0.76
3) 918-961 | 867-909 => 0.64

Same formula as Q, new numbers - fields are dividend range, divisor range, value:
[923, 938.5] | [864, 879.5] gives 0.48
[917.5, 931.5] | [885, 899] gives 0.75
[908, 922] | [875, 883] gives 1.00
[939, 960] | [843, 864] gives 0.58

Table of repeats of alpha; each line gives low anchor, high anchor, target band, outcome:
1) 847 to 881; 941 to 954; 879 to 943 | 0.03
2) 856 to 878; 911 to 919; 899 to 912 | -0.06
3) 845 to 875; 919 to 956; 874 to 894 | 0.06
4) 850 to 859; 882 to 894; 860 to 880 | -0.11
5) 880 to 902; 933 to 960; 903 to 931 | -0.12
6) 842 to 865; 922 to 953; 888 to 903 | -0.22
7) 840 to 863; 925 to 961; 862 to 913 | -0.12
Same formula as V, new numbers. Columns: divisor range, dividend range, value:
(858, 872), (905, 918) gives 0.91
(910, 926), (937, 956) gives 0.66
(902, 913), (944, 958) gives 0.66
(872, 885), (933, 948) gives 0.51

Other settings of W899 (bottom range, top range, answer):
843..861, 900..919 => 0.91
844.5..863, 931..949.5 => 0.44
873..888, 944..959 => 0.80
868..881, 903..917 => 0.96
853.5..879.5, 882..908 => 0.86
